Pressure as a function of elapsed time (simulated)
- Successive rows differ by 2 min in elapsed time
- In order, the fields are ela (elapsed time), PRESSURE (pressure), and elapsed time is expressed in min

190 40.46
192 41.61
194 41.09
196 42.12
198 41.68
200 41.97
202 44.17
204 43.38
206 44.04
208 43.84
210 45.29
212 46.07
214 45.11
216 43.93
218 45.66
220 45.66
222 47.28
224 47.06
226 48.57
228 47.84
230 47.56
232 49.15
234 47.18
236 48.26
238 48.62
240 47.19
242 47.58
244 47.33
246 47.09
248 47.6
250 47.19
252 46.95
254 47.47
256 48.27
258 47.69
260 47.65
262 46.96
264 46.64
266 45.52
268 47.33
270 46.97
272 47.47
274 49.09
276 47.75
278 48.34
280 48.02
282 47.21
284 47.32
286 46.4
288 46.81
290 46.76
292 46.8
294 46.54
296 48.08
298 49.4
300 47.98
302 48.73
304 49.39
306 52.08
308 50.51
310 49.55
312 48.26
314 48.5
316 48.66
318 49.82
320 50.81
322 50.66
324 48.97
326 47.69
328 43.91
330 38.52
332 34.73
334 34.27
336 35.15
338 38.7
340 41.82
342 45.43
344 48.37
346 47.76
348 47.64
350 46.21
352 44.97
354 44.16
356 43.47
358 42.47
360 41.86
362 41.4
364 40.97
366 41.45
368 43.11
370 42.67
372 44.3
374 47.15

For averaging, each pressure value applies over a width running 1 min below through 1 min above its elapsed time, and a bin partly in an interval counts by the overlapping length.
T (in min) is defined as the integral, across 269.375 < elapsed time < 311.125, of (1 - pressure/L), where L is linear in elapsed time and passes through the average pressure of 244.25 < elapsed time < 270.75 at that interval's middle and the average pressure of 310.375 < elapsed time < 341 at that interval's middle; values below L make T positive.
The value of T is -2.24 min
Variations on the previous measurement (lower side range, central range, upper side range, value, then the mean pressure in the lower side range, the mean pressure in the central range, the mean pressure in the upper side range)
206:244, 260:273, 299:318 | 0.31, 46.7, 46.9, 49.3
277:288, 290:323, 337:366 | -2.06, 47.4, 49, 43.9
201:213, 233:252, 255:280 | -0.53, 44.5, 47.5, 47.5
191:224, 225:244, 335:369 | -1.77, 44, 48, 43.2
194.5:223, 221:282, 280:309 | -1.86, 44.2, 47.6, 48.1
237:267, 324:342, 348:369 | 1.63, 47.3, 40.2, 43.2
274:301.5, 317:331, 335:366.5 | -0.65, 47.6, 47.2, 43.3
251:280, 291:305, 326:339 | -1.67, 47.5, 48.1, 38.3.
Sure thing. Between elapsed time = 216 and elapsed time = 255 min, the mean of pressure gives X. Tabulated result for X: 47.3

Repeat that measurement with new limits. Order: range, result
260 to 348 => 46.5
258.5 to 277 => 47.3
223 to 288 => 47.5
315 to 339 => 43.5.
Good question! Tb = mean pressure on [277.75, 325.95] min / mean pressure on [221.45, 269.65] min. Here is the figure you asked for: 1.02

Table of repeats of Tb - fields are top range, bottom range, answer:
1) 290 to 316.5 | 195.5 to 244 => 1.06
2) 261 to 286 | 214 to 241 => 1.00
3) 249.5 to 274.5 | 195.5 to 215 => 1.08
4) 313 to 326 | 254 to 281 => 1.04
